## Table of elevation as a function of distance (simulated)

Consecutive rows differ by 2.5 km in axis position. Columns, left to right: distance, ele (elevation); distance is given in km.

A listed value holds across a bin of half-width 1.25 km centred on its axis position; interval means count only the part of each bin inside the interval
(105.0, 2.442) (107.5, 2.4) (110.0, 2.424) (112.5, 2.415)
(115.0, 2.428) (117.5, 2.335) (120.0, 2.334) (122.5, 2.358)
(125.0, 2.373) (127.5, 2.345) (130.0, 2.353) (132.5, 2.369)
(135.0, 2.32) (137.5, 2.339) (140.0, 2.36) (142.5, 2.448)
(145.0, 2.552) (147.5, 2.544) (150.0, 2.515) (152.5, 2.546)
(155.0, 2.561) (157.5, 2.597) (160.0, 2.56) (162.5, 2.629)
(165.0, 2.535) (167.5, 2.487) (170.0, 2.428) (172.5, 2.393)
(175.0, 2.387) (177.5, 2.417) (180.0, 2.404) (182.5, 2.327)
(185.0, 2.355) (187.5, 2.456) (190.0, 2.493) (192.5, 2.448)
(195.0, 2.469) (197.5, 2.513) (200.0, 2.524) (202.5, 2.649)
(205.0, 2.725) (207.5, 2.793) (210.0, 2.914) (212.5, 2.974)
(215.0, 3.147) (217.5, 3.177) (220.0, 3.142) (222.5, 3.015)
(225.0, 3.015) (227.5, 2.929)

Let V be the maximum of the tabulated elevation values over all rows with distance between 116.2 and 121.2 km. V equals 2.335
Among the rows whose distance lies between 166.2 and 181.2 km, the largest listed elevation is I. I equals 2.487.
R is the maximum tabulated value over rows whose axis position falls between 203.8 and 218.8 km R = 3.177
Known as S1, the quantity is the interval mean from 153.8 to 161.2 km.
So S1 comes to 2.57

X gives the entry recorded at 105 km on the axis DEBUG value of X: 2.442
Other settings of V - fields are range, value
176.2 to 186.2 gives 2.417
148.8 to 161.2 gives 2.597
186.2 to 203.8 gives 2.649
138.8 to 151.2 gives 2.552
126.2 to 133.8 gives 2.369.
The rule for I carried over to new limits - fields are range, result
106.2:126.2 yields 2.428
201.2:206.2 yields 2.725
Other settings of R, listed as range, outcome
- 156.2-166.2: 2.629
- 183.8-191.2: 2.493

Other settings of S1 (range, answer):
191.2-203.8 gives 2.52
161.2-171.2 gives 2.52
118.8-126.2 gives 2.36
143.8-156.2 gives 2.54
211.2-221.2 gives 3.11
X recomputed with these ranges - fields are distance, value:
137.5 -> 2.339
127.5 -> 2.345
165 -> 2.535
